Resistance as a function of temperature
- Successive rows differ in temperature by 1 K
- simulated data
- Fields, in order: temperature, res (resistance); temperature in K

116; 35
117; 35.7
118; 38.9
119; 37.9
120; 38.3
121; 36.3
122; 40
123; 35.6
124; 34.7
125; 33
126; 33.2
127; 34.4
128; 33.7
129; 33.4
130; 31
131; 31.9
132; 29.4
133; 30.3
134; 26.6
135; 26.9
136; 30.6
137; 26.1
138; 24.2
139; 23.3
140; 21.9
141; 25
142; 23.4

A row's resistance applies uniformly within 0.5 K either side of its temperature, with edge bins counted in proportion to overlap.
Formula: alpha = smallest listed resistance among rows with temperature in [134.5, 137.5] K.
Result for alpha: 26.1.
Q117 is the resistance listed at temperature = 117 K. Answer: 35.7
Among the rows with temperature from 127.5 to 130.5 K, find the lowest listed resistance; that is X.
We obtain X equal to 31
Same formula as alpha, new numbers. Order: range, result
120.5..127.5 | 33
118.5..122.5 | 36.3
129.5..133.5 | 29.4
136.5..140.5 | 21.9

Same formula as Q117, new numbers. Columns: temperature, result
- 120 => 38.3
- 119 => 37.9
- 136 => 30.6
